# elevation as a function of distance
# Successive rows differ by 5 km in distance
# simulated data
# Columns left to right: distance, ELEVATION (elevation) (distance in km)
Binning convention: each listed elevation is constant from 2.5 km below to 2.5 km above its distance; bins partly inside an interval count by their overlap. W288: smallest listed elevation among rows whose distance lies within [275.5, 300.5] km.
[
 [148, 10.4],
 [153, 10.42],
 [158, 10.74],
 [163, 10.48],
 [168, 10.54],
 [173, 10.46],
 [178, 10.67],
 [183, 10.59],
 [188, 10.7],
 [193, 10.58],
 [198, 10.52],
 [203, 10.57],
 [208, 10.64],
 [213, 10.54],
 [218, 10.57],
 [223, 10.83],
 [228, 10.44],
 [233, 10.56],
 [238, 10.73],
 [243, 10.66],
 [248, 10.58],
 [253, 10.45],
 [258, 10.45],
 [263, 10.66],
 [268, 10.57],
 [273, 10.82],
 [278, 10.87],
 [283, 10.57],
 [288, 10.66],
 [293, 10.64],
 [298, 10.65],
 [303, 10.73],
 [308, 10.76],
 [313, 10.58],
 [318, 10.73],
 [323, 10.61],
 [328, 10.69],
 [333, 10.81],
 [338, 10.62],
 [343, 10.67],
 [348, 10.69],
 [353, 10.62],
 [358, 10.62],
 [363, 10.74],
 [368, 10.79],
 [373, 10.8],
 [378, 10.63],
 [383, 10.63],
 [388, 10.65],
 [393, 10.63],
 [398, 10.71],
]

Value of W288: 10.57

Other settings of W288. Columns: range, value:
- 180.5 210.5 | 10.52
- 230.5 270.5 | 10.45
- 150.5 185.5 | 10.42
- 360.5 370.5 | 10.74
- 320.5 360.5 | 10.61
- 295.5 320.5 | 10.58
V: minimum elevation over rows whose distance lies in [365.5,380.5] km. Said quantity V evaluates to 10.63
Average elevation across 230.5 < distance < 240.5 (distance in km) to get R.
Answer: 10.6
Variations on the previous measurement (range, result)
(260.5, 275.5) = 10.7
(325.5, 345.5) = 10.7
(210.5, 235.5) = 10.6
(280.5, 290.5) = 10.6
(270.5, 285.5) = 10.8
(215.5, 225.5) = 10.7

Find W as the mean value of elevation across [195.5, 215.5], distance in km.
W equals 10.6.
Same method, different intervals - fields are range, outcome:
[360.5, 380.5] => 10.7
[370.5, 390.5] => 10.7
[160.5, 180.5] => 10.5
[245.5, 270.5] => 10.5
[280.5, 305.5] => 10.7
